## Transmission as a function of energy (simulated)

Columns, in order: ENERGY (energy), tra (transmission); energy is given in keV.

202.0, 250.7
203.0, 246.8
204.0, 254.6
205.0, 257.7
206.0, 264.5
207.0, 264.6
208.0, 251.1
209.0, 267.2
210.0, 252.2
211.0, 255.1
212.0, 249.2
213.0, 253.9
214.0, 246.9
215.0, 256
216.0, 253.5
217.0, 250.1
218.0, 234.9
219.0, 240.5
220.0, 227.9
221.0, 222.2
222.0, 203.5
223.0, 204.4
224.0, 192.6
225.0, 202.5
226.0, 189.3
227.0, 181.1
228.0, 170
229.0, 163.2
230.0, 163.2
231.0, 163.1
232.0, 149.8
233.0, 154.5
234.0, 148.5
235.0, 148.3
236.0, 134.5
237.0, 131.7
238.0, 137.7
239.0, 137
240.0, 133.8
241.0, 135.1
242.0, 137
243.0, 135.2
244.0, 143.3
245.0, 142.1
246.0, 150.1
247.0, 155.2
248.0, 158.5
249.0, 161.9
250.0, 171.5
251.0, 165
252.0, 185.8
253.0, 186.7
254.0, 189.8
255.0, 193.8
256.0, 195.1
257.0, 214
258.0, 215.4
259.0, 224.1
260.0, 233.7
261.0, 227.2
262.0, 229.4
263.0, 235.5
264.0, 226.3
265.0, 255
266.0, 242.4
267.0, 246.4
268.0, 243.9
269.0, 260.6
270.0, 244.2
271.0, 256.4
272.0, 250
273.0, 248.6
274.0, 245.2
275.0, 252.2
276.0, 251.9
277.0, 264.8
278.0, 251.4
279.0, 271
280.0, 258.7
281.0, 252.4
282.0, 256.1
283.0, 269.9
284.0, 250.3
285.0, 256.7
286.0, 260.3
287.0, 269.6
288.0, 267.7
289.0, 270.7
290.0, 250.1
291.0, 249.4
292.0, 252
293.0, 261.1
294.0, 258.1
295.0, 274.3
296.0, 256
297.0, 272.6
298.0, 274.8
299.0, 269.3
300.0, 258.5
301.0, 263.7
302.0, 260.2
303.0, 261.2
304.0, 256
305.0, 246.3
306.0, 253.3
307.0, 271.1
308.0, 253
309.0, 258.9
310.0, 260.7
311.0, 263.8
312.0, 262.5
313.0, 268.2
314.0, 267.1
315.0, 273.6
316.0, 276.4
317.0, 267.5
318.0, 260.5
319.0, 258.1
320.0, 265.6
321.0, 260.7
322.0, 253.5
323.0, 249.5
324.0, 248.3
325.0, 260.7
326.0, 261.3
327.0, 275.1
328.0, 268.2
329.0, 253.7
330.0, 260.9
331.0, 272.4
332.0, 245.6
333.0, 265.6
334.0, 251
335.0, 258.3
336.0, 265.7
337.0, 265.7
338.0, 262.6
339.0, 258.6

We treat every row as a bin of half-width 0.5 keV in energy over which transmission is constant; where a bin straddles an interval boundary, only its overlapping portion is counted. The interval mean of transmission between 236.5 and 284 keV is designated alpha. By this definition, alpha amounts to 208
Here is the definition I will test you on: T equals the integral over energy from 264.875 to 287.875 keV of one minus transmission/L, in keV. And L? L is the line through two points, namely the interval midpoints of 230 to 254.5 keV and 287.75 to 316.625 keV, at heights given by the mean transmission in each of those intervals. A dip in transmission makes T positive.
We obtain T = -4.31 keV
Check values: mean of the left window 153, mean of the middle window 255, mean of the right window 262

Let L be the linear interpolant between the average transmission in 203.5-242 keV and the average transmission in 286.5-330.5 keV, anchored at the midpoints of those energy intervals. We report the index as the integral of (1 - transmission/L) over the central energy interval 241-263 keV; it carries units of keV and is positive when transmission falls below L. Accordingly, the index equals 4.1 keV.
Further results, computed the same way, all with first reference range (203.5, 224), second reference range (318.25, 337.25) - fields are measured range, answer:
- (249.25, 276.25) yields 2.8 keV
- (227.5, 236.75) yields 3.5 keV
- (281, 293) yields -0.2 keV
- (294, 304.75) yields -0.3 keV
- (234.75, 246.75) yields 5.3 keV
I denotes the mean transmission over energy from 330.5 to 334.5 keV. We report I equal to 259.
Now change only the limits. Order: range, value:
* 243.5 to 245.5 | 143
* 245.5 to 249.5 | 156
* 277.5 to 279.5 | 261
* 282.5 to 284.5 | 260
